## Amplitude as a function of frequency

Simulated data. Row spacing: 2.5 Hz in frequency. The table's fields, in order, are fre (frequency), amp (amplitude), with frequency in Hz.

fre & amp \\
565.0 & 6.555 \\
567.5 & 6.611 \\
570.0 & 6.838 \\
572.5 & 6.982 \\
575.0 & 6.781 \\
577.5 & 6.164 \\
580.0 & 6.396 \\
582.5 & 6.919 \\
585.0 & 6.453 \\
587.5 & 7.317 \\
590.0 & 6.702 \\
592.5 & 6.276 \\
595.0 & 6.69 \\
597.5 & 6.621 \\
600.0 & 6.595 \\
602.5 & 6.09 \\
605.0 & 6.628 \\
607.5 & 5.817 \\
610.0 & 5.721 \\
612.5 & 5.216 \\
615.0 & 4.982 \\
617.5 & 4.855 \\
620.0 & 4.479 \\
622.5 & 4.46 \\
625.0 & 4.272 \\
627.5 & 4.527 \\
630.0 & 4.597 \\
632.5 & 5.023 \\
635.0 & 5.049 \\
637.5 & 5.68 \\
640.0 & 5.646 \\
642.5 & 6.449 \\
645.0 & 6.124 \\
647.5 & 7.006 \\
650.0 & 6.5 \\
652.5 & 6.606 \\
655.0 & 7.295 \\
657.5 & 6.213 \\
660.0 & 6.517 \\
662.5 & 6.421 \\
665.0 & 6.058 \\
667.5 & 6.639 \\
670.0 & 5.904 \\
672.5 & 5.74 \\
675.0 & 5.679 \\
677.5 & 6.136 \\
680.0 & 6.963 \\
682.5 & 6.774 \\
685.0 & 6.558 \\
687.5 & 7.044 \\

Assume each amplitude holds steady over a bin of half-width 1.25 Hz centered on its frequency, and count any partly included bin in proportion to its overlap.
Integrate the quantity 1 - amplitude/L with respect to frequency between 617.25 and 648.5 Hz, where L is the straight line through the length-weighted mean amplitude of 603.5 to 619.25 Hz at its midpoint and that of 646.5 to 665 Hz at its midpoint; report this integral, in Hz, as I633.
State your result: 4.2 Hz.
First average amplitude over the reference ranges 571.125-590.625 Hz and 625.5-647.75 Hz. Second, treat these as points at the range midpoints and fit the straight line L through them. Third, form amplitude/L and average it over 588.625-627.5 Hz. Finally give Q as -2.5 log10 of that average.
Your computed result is 0.09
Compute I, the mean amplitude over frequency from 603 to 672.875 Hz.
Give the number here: 5.73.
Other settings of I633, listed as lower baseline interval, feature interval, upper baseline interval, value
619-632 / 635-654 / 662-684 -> -3.7 Hz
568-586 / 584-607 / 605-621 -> -2.4 Hz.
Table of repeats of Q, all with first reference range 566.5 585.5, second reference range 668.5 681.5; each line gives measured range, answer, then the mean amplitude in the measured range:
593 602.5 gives 0.00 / 6.54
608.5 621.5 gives 0.26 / 5.05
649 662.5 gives -0.07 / 6.61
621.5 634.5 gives 0.35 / 4.61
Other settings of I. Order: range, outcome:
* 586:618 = 6.15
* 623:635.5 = 4.66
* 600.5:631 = 5.18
